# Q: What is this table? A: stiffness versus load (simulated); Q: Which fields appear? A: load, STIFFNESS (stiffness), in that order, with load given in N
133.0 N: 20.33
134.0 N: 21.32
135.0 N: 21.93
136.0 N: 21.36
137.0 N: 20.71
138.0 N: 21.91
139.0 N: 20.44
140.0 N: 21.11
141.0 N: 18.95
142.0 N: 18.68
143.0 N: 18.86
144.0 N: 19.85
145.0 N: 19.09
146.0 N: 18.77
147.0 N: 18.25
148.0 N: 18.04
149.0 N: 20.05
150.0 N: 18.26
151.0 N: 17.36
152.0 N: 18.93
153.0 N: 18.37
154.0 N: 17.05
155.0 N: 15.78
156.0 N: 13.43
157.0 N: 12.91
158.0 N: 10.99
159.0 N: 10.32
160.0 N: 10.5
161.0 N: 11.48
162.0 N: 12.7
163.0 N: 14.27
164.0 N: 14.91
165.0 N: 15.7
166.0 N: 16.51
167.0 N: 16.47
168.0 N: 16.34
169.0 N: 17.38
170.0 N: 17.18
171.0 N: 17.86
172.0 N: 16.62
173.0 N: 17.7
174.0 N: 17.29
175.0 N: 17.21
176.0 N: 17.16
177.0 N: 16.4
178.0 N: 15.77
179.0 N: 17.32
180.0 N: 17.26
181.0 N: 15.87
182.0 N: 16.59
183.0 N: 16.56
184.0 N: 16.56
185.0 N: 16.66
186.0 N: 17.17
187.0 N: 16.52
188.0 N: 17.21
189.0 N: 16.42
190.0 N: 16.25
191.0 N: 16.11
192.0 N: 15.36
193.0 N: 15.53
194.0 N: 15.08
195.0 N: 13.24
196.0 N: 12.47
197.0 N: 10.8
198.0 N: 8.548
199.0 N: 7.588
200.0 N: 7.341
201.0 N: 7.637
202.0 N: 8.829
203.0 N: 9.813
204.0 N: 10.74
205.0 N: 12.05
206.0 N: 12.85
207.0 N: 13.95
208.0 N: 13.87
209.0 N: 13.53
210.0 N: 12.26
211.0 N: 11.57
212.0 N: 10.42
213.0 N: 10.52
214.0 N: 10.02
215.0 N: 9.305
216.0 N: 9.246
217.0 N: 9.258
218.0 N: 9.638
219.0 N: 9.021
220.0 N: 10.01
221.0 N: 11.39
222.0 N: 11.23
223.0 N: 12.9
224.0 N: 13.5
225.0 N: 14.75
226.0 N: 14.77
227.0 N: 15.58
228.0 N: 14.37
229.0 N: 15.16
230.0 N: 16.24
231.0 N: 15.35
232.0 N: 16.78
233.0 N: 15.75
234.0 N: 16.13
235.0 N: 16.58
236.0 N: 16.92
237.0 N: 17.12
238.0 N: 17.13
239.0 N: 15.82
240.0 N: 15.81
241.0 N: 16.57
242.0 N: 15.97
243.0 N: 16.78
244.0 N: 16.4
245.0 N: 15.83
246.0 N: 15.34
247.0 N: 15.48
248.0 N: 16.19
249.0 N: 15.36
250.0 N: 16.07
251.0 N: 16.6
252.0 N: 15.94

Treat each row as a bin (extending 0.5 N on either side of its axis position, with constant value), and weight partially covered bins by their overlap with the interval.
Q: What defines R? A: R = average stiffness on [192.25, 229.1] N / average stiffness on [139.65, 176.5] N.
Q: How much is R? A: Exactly 0.70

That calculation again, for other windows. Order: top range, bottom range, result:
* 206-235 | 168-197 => 0.79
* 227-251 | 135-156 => 0.84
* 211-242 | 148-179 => 0.86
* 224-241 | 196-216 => 1.49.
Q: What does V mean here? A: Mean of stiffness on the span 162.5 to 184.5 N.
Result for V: 16.6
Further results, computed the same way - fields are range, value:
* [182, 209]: 13.3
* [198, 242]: 12.8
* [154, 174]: 14.8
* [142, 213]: 14.9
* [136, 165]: 16.9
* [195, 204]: 9.45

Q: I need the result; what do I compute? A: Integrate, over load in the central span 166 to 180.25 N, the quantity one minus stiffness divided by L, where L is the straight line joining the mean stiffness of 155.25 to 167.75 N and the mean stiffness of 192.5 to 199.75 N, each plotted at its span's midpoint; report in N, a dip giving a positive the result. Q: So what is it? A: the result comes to -4.5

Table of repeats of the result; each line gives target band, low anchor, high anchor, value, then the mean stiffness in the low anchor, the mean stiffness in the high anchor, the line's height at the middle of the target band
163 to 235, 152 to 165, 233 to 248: 4.7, 13.8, 16.3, 15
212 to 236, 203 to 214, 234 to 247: 2.1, 12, 16.3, 14.1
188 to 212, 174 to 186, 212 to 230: 3.5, 16.7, 11.9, 14.4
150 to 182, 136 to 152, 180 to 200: 2.5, 19.4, 14.6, 17.1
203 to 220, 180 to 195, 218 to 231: 3.8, 16.2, 13.2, 14.2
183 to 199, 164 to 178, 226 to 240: 1.7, 16.8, 16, 16.5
